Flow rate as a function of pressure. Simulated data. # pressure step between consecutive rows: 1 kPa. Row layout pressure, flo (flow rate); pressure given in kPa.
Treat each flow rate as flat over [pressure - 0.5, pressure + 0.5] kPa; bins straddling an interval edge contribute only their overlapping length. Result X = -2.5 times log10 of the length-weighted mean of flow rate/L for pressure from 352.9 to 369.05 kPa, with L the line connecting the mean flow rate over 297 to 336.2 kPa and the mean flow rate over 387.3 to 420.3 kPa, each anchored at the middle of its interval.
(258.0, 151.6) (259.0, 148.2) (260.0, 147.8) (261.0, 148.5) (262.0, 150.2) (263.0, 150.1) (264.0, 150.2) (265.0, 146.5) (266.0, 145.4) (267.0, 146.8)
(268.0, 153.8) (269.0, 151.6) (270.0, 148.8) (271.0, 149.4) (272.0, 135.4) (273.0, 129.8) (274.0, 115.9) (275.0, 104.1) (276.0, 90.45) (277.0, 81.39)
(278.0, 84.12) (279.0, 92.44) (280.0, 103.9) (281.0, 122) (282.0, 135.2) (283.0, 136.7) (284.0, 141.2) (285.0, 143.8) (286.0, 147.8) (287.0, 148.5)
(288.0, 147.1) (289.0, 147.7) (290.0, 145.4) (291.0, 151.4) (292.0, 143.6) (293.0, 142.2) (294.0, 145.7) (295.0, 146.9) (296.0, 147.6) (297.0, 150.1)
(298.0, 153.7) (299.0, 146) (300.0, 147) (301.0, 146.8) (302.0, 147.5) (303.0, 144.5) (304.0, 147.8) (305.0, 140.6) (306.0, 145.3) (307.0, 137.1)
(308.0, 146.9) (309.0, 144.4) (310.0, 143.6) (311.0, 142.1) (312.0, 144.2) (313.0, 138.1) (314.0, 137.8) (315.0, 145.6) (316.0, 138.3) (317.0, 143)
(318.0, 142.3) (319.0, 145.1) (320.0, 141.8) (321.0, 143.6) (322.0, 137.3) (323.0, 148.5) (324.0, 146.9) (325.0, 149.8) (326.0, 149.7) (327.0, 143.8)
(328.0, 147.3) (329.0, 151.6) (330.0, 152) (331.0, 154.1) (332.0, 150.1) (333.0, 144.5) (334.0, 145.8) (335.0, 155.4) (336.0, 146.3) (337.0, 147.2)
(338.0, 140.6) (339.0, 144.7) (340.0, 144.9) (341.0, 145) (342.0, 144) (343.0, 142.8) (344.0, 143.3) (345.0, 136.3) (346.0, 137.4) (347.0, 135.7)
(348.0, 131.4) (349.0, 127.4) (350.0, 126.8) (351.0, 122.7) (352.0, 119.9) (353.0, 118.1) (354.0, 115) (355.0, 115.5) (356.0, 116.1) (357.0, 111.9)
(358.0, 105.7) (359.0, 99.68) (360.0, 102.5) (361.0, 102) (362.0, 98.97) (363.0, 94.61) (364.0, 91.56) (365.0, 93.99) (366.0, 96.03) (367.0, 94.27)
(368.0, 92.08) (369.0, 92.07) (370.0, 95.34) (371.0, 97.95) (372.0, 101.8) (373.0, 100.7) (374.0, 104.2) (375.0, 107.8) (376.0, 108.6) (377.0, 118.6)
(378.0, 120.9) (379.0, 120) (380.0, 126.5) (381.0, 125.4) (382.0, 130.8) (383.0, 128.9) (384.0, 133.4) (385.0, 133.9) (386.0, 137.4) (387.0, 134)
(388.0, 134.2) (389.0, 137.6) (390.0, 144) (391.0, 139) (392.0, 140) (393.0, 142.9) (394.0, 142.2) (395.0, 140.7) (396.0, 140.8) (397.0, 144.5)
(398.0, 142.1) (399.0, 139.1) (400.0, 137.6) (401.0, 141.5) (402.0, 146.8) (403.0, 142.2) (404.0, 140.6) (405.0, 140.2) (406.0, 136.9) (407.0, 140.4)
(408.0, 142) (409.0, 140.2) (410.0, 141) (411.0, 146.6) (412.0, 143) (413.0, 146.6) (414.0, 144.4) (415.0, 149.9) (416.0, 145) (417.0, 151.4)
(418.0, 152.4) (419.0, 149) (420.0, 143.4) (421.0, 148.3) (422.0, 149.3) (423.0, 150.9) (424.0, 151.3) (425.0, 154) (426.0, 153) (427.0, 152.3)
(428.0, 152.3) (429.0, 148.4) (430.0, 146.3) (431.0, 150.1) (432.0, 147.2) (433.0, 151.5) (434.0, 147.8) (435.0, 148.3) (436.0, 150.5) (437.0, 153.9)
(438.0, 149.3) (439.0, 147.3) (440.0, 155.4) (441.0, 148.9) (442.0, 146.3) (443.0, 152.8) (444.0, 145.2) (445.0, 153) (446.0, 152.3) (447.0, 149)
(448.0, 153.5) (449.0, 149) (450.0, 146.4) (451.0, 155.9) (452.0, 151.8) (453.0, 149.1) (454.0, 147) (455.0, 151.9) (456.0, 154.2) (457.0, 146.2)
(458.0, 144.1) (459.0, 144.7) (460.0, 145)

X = 0.37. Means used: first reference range 146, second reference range 143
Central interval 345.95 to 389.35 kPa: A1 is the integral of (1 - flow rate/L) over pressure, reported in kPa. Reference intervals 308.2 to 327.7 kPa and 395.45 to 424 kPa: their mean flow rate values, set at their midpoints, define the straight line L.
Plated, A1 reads 8.96 kPa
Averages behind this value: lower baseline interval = 144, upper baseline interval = 144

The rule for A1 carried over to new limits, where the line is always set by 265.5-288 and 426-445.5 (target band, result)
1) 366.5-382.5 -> 3.7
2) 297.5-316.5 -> -1.7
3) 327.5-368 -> 3.1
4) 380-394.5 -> 0.8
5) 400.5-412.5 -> 0.3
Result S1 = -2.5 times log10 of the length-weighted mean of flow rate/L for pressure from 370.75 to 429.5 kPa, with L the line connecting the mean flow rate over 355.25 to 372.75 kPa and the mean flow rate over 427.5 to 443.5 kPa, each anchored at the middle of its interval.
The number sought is -0.10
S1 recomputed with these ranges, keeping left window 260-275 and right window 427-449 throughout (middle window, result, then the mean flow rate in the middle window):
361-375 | 0.453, 97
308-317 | 0.022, 142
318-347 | 0.002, 145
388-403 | 0.054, 141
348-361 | 0.262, 115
